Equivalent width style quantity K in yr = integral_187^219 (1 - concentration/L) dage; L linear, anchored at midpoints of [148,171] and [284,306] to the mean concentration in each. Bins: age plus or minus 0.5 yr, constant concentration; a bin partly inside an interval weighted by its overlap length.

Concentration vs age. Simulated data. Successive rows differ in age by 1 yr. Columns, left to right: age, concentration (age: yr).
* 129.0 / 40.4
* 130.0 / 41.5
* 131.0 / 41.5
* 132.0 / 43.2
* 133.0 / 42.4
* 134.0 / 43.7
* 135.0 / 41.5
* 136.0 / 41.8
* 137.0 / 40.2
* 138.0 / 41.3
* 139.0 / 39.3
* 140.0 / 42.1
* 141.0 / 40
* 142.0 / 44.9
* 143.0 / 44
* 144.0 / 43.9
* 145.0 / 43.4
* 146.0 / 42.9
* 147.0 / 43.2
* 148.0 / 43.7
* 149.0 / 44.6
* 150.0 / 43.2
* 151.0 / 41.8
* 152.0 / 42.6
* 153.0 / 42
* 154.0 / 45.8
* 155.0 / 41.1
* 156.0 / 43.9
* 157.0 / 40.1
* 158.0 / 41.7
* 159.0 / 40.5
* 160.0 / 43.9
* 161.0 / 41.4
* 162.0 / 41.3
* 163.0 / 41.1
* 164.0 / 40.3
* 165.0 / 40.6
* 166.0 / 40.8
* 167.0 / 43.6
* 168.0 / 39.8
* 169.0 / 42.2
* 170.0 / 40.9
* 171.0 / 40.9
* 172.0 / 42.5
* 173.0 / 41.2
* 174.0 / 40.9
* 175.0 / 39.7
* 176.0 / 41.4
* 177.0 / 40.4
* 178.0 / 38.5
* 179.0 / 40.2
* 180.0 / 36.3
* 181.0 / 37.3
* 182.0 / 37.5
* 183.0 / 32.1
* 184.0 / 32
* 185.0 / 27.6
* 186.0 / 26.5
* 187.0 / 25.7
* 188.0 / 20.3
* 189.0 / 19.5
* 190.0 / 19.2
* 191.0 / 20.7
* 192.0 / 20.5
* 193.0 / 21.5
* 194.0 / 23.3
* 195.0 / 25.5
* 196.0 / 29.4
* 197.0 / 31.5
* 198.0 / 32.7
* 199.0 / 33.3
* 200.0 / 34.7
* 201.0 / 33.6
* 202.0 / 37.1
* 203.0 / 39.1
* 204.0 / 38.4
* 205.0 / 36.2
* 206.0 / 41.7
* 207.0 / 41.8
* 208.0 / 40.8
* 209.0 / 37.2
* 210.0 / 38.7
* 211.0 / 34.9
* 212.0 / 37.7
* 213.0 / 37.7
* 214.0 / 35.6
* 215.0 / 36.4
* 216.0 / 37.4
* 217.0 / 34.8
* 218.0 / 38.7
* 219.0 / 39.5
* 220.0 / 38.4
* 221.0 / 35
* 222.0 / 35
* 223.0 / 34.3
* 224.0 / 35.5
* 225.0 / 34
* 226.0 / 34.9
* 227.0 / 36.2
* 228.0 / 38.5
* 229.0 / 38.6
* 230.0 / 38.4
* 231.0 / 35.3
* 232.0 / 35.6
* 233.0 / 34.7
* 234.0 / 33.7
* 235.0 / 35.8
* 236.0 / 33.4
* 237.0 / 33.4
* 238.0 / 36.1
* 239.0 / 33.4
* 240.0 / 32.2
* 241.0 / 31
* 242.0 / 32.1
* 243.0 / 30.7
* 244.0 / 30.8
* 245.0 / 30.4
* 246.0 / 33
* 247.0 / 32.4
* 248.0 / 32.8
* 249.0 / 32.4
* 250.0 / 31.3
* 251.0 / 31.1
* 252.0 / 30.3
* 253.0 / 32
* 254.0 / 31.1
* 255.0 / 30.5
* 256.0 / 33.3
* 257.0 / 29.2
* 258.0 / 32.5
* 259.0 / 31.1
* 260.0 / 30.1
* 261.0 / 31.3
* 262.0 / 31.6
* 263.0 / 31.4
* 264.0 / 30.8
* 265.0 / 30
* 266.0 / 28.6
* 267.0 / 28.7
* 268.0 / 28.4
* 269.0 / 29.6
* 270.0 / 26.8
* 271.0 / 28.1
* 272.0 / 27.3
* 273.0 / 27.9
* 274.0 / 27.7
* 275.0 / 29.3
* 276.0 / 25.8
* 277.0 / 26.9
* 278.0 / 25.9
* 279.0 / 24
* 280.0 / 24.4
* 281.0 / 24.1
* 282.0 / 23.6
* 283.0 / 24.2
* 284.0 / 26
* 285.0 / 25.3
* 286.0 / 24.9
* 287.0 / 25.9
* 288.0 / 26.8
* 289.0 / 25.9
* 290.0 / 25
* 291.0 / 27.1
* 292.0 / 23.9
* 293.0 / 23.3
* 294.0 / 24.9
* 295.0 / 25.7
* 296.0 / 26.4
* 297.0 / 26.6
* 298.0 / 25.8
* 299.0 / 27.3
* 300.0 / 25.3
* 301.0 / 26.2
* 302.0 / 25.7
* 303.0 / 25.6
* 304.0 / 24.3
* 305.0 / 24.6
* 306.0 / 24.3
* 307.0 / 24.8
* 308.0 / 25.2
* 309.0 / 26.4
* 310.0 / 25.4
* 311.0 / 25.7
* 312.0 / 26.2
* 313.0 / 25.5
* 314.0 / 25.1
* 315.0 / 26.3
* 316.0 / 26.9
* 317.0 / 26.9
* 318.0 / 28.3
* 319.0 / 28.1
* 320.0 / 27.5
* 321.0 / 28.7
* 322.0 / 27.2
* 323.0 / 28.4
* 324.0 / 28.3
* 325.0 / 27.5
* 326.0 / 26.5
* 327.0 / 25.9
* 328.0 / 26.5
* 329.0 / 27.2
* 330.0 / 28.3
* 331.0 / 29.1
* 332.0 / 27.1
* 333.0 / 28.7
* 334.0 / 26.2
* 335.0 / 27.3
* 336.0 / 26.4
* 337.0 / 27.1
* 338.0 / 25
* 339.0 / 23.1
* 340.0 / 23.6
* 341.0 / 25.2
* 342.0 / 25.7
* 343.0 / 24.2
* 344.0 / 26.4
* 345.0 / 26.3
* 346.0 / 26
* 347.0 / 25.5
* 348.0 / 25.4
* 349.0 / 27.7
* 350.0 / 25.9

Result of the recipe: 3.4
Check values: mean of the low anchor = 42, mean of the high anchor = 25.5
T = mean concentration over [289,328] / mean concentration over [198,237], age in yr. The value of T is 0.71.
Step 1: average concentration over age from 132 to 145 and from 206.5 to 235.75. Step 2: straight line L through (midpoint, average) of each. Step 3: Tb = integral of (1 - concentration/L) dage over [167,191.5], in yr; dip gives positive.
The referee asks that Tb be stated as 3.15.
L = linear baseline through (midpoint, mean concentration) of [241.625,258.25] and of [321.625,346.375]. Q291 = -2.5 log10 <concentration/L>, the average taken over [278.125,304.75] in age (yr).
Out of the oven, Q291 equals 0.15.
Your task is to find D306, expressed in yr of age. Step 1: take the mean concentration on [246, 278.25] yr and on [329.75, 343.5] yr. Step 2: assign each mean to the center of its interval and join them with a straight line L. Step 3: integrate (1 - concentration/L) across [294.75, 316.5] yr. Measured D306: 1.6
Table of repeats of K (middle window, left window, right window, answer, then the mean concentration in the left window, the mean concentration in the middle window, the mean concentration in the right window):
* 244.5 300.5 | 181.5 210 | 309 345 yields 0.50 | 30.8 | 28.1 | 26.6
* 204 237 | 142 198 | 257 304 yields -4.32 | 37.1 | 36.7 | 27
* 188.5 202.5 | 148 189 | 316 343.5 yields 3.61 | 38.9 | 27.3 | 26.8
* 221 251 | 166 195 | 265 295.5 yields -4.66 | 33.3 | 34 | 26.3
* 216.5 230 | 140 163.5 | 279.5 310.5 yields -0.99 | 42.6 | 36.5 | 25.3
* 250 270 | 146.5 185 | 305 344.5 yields 1.05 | 40.6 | 30.5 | 26.4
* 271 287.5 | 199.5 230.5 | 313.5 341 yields 2.84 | 37.1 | 25.9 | 26.9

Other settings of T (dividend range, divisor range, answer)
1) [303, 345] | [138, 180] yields 0.63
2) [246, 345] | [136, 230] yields 0.73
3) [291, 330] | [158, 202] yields 0.76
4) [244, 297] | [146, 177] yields 0.68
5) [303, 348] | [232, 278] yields 0.85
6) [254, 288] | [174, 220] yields 0.84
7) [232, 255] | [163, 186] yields 0.84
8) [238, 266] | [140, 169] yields 0.74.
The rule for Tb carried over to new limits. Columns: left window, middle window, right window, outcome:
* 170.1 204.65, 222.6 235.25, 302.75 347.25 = -2.1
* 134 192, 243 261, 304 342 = 0.3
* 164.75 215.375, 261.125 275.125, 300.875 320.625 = 0.0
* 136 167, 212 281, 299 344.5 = 2.4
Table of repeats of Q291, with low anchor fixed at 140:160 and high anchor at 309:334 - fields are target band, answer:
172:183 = 0.032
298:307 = 0.138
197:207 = 0.049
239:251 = 0.077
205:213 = -0.037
